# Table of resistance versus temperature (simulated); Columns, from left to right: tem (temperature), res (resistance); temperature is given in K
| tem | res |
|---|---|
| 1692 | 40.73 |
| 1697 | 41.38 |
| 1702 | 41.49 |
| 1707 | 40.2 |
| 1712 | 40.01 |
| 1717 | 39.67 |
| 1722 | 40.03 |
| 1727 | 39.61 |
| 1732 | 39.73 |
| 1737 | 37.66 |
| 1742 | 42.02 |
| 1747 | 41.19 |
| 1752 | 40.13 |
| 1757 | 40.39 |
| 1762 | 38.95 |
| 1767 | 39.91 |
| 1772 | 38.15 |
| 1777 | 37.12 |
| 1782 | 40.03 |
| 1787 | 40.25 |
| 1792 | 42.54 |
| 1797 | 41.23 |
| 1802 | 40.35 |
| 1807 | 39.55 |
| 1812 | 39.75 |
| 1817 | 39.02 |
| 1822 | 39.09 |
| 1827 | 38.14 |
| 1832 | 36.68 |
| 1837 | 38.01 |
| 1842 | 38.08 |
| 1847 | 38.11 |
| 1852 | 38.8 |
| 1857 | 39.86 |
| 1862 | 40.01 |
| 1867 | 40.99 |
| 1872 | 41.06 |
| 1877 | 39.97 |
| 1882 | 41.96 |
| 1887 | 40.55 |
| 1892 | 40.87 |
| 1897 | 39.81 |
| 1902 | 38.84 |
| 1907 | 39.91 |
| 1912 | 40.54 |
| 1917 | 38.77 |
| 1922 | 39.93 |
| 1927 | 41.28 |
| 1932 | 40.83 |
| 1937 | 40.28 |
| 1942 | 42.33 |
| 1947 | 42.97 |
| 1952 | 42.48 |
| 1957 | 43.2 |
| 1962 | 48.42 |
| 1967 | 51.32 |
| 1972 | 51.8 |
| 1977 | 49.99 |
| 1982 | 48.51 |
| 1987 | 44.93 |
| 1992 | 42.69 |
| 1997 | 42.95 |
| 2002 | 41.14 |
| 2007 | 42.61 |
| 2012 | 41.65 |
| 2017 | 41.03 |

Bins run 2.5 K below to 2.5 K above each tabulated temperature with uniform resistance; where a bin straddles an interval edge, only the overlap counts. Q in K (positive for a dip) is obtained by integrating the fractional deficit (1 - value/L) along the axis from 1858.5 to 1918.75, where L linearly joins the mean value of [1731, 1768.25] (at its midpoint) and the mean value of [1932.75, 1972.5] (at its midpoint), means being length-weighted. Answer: 4.2 K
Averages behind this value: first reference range 40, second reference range 44.8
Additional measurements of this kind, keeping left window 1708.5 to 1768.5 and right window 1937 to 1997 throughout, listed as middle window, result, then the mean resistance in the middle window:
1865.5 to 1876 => 0.6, 40.9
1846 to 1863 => 1.5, 39.2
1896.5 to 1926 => 3.1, 39.7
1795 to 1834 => 2.5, 39.2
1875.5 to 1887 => 0.7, 41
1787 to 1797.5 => -0.1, 41.6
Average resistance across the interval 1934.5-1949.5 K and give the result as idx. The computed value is 41.9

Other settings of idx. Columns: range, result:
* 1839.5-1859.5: 38.7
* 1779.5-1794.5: 40.9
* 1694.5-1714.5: 40.8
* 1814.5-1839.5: 38.2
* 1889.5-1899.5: 40.3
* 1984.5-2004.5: 42.9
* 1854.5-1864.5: 39.9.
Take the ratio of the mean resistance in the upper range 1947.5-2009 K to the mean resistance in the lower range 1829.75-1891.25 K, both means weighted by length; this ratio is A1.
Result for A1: 1.2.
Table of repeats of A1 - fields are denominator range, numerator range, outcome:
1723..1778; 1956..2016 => 1.15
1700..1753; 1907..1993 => 1.10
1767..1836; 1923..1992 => 1.14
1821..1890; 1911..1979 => 1.11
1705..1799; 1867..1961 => 1.03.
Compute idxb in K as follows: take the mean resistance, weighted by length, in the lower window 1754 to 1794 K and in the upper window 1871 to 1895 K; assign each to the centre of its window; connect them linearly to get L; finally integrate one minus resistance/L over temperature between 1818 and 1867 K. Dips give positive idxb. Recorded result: 2.1 K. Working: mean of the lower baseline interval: 39.6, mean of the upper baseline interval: 40.8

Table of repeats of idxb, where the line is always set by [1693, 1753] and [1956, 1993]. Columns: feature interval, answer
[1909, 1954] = 5.45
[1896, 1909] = 1.79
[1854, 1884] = 2.79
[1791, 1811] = 0.92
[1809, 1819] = 0.85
